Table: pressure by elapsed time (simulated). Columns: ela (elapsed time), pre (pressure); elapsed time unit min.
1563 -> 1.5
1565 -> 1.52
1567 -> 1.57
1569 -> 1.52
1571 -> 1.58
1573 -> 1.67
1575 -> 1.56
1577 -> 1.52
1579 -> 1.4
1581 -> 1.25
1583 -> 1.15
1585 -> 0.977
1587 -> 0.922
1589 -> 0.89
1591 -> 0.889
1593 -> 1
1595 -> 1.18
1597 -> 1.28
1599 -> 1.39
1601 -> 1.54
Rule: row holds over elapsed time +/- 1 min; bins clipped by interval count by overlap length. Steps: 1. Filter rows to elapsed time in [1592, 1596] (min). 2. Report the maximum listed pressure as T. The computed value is 1.18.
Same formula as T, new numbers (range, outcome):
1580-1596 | 1.25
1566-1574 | 1.67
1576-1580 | 1.52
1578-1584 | 1.4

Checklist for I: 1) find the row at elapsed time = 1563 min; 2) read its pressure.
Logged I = 1.5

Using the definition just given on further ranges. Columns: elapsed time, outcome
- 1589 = 0.89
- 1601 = 1.54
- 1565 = 1.52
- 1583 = 1.15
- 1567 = 1.57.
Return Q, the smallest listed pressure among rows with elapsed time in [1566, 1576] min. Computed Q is 1.52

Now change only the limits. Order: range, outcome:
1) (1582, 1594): 0.889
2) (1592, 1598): 1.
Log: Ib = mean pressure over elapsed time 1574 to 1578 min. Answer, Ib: 1.54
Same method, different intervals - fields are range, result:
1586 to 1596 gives 0.976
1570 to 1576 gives 1.6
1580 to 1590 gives 1.04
